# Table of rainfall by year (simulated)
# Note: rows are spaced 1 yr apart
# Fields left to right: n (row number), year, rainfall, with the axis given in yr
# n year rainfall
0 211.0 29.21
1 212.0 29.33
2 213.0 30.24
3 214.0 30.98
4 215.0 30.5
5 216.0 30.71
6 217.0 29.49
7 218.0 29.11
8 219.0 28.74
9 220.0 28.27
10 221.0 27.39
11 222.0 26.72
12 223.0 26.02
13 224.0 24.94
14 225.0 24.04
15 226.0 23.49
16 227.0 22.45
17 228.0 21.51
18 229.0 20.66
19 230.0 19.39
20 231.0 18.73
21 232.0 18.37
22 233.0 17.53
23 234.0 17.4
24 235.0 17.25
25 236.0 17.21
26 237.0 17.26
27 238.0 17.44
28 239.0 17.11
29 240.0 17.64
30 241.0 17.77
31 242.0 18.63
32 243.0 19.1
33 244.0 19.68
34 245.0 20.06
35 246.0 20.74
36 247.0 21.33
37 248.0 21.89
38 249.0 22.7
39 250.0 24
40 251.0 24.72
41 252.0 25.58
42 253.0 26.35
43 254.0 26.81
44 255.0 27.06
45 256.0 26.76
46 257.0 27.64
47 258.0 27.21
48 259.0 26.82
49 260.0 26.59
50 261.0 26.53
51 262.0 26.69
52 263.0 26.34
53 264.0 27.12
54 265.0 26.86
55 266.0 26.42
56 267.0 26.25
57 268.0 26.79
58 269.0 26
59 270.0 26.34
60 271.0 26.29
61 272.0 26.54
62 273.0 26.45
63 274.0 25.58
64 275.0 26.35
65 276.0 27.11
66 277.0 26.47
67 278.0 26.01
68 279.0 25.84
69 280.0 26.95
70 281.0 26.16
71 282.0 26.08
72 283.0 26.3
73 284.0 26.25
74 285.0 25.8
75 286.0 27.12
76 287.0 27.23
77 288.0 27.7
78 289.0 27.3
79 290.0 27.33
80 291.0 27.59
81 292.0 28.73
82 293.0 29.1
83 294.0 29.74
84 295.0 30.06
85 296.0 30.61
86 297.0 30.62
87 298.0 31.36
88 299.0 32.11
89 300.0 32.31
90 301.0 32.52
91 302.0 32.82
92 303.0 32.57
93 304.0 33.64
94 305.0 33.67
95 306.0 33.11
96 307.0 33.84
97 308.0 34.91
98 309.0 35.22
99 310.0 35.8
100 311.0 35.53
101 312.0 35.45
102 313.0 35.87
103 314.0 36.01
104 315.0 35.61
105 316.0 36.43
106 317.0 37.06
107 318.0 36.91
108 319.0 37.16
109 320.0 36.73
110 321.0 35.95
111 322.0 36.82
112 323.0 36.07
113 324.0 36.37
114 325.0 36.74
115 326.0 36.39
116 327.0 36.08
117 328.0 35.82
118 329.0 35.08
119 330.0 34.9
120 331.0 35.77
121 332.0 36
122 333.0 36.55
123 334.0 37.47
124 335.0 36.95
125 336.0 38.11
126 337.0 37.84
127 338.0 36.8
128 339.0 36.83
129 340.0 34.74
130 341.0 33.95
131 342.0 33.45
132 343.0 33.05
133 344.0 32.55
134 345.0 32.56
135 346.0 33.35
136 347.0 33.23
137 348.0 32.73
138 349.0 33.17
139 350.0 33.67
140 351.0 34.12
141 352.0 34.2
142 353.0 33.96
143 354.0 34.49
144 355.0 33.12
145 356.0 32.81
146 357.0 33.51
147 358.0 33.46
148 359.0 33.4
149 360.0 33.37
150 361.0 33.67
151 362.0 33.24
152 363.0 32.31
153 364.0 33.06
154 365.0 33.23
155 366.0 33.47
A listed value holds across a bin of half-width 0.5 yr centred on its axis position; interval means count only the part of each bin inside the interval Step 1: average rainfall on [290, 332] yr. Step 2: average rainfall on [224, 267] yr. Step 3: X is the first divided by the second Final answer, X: 1.52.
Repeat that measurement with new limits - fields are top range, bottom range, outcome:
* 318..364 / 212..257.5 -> 1.50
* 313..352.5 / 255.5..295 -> 1.32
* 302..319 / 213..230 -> 1.33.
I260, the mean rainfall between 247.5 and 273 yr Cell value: 26.1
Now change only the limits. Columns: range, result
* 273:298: 27.5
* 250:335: 30.6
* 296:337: 35.2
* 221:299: 24.6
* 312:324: 36.4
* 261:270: 26.5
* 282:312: 30.7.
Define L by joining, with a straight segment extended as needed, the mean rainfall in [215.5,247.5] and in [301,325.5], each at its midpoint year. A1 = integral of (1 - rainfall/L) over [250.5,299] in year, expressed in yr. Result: 2.89 yr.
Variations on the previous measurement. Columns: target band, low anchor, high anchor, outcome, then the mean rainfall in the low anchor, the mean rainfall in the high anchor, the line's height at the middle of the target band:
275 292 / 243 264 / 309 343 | 1.5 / 24.7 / 36.1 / 29.4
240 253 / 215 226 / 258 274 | 2.7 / 27.5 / 26.5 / 26.9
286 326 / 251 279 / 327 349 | -2.2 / 26.5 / 35.1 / 31.3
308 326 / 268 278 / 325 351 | -2.2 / 26.4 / 35.1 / 32.3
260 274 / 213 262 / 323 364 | 0.0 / 23.4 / 34.6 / 26.5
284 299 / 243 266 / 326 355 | 0.3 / 24.9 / 34.9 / 29.2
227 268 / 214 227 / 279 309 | 8.5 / 27.4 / 29.8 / 28.3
